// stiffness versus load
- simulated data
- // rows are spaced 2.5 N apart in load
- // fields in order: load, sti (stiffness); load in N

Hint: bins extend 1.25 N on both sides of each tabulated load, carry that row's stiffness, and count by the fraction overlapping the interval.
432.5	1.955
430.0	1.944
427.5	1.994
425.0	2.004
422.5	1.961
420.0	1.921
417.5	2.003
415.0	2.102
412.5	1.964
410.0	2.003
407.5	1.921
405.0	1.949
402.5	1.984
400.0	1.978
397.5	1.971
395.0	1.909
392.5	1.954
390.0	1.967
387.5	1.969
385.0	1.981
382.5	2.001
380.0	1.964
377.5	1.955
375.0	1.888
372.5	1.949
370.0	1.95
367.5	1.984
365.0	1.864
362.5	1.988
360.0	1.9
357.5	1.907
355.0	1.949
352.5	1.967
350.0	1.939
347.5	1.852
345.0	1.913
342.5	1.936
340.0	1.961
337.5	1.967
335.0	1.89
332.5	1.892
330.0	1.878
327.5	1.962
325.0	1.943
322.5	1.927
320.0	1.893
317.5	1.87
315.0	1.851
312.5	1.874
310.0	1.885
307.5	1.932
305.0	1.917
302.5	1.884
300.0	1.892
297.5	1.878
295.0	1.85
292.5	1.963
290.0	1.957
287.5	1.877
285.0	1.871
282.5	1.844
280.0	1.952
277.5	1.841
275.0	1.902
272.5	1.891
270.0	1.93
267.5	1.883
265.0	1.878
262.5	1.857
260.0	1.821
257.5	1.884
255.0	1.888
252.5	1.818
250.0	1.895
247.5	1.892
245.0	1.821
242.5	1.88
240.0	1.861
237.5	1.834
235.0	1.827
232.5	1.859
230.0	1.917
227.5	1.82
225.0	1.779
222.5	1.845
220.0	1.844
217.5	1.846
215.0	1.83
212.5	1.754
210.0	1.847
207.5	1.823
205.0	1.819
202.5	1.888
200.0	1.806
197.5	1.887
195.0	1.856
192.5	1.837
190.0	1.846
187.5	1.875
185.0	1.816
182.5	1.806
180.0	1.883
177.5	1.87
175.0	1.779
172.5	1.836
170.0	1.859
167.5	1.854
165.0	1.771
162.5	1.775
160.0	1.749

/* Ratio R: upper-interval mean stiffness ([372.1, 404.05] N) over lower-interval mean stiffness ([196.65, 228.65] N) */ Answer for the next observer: 1.07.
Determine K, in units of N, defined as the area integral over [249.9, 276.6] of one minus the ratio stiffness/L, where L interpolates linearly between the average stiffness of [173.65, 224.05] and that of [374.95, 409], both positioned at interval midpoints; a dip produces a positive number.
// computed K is 0.0 N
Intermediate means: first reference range 1.84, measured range 1.88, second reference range 1.96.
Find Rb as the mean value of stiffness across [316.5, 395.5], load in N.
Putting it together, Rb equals 1.93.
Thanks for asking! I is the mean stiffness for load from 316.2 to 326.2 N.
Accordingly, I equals 1.91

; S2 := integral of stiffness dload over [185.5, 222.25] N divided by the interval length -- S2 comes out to 1.84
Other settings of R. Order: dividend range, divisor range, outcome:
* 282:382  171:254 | 1.04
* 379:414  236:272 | 1.05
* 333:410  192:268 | 1.05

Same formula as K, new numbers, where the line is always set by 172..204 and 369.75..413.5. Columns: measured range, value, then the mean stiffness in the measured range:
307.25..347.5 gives 0.3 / 1.91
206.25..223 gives 0.3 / 1.83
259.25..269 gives 0.1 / 1.86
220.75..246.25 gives 0.4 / 1.84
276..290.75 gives 0.1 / 1.89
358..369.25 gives 0.1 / 1.93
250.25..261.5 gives 0.2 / 1.86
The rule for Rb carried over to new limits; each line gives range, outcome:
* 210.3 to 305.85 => 1.87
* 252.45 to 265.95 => 1.86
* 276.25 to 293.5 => 1.9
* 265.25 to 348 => 1.9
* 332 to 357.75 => 1.93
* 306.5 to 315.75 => 1.89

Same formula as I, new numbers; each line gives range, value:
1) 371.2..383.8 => 1.95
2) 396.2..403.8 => 1.98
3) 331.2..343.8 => 1.93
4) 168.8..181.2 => 1.85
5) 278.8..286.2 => 1.89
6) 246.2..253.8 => 1.87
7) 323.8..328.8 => 1.95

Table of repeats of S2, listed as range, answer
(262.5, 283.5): 1.89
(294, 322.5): 1.89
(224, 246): 1.85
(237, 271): 1.87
